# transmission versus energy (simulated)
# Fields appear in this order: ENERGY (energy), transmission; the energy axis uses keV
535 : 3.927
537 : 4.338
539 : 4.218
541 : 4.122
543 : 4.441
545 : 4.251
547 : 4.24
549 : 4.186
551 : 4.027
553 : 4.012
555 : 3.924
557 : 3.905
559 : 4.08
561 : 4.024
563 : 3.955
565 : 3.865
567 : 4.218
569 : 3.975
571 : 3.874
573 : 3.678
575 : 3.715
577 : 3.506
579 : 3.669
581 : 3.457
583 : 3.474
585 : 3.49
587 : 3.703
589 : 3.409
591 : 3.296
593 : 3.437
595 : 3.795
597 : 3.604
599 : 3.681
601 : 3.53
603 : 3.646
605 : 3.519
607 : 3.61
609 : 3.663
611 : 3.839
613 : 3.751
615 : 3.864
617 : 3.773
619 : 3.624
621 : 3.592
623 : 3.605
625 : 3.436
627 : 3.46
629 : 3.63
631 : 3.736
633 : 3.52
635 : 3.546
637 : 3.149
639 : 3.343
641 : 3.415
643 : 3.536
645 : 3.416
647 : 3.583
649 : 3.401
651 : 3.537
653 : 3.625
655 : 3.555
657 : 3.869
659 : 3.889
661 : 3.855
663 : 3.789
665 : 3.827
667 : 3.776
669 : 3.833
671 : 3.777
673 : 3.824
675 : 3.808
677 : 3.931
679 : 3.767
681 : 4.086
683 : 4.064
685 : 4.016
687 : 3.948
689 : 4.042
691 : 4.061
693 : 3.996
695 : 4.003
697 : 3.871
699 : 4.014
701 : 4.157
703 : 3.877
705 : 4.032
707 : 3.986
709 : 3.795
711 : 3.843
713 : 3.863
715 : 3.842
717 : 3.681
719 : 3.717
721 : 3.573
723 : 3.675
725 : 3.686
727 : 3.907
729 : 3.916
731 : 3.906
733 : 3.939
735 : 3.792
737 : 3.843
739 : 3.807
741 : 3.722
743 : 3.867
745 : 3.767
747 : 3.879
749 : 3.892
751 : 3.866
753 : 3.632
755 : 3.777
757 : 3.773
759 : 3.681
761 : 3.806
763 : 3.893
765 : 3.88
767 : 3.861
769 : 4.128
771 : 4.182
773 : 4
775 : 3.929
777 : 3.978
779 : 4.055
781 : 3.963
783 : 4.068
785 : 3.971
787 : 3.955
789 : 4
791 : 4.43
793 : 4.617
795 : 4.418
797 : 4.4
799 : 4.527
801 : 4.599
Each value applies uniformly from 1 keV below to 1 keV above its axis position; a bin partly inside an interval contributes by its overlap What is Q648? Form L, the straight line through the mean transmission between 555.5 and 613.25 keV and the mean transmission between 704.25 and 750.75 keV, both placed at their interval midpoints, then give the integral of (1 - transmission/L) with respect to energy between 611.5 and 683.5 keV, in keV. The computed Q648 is 1.6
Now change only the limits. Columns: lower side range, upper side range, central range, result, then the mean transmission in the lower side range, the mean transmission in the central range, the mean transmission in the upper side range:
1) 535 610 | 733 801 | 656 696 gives 0.1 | 3.83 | 3.91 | 3.99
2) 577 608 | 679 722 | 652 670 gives 0.0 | 3.55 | 3.78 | 3.92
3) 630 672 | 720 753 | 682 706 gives -1.9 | 3.62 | 4.01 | 3.81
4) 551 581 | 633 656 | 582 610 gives 1.2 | 3.88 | 3.56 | 3.47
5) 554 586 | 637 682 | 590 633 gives 1.5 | 3.8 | 3.62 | 3.69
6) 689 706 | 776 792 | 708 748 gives 2.2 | 4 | 3.8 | 4.05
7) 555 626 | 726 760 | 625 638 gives 0.8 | 3.7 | 3.5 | 3.82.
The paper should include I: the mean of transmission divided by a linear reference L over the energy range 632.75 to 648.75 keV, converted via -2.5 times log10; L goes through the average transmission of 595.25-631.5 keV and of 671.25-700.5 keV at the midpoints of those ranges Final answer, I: 0.10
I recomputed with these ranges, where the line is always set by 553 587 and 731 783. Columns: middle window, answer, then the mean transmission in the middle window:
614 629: 0.06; 3.62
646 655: 0.09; 3.54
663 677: 0.01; 3.82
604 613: 0.04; 3.67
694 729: 0.00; 3.86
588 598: 0.09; 3.51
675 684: -0.03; 3.94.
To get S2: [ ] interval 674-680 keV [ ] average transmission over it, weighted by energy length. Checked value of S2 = 3.84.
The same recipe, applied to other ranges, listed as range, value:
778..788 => 4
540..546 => 4.27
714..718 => 3.76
